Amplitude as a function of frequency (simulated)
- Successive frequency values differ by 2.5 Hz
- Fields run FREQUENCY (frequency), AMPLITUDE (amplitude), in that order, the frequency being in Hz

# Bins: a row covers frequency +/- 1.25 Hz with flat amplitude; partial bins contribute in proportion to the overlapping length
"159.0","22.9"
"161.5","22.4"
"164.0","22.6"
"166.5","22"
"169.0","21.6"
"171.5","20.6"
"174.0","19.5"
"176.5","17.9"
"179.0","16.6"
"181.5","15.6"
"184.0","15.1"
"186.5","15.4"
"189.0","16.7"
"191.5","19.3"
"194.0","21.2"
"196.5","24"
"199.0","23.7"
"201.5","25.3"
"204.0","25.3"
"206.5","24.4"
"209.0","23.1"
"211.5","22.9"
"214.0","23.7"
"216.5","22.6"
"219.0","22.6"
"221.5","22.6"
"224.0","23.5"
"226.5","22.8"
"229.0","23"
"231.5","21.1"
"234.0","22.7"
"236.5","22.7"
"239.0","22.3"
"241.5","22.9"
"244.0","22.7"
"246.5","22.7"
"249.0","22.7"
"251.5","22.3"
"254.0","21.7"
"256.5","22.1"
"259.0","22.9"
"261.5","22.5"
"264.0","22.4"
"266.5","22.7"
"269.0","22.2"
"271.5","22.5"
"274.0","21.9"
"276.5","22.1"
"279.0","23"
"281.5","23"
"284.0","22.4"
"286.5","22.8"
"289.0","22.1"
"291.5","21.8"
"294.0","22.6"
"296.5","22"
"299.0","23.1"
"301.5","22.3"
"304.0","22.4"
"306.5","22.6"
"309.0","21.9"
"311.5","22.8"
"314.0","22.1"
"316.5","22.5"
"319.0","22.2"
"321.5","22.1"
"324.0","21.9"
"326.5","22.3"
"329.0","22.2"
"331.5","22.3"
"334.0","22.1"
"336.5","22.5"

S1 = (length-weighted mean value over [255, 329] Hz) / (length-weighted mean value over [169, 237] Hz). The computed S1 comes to 1.05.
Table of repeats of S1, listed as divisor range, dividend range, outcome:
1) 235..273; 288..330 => 0.99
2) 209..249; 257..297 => 0.99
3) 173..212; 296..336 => 1.10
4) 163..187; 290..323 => 1.19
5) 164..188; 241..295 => 1.22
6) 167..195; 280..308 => 1.23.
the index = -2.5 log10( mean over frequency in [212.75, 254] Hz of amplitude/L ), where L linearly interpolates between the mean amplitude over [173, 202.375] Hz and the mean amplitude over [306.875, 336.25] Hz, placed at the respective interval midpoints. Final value -0.13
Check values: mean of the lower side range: 19.1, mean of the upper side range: 22.2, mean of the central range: 22.7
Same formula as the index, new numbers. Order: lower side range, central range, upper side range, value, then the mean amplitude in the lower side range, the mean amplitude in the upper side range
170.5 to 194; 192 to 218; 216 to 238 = -0.168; 17.6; 22.6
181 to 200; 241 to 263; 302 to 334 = -0.098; 18.9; 22.3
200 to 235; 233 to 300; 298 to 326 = 0.015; 23.3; 22.3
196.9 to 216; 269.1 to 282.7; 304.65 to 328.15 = 0.021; 24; 22.3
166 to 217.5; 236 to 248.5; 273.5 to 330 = -0.057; 20.8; 22.4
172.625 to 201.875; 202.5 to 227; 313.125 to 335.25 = -0.189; 19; 22.2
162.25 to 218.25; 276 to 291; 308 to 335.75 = -0.035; 20.9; 22.2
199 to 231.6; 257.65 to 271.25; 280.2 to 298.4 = 0.010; 23.4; 22.4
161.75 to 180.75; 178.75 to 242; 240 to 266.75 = -0.018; 20.1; 22.5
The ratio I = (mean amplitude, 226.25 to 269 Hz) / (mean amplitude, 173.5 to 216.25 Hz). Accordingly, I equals 1.1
